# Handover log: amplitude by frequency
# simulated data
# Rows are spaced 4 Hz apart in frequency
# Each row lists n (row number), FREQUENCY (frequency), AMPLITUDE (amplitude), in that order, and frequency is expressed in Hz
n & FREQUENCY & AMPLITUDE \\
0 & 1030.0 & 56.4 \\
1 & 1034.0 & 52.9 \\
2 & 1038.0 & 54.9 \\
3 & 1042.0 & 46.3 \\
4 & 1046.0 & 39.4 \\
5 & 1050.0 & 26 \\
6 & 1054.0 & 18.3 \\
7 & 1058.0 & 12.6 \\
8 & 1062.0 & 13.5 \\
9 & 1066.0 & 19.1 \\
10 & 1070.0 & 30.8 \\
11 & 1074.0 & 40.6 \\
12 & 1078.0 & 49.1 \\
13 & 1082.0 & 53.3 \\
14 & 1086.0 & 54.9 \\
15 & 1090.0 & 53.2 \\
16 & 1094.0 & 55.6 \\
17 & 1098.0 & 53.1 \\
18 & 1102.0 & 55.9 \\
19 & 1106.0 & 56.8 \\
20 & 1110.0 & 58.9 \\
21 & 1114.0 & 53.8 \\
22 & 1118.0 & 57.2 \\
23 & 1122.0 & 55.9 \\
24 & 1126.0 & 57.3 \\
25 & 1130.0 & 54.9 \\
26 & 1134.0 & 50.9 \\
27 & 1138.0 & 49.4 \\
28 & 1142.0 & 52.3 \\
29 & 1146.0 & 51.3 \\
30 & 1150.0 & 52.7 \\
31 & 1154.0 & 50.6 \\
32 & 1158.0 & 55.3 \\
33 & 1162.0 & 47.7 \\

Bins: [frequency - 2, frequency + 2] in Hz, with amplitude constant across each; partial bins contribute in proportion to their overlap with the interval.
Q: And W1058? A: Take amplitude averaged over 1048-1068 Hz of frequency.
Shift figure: 17.9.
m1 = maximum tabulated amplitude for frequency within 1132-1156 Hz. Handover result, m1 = 52.7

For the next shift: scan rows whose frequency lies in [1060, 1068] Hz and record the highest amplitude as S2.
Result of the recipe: 19.1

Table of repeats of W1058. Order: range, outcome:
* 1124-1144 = 53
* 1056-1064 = 13.1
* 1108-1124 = 56.4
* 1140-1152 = 52.1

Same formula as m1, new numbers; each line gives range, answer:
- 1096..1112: 58.9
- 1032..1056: 54.9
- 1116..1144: 57.3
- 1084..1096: 55.6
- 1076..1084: 53.3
